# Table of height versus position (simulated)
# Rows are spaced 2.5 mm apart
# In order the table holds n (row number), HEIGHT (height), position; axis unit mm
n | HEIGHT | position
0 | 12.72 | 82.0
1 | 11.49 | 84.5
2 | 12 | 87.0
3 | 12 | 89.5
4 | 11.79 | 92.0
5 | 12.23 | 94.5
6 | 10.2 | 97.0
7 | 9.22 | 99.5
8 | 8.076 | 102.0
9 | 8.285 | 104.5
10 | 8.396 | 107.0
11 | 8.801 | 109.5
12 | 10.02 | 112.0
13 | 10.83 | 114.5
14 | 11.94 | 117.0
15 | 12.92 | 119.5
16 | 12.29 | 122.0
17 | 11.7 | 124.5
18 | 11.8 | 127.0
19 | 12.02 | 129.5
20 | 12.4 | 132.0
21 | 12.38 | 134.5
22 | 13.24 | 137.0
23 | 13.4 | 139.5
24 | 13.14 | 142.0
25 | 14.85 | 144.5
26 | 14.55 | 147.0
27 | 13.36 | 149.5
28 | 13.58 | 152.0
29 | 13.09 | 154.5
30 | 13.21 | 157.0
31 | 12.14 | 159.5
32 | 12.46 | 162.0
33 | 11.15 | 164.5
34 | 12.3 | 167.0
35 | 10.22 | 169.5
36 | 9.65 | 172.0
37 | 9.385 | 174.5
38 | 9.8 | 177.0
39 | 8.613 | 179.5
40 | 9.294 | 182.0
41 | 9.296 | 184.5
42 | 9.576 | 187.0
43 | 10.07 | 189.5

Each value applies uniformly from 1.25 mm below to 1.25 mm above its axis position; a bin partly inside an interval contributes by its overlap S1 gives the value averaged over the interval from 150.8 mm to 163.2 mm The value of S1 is 12.9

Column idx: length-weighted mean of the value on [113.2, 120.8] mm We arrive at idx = 11.9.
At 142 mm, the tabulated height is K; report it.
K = 13.14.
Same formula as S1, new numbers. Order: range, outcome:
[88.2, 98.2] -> 11.6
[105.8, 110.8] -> 8.61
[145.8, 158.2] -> 13.6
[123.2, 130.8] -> 11.8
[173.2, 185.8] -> 9.28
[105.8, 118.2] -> 10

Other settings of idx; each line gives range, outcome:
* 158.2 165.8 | 11.9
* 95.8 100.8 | 9.69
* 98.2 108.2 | 8.5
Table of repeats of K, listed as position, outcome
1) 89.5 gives 12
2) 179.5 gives 8.613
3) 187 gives 9.576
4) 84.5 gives 11.49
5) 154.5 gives 13.09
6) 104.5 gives 8.285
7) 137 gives 13.24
